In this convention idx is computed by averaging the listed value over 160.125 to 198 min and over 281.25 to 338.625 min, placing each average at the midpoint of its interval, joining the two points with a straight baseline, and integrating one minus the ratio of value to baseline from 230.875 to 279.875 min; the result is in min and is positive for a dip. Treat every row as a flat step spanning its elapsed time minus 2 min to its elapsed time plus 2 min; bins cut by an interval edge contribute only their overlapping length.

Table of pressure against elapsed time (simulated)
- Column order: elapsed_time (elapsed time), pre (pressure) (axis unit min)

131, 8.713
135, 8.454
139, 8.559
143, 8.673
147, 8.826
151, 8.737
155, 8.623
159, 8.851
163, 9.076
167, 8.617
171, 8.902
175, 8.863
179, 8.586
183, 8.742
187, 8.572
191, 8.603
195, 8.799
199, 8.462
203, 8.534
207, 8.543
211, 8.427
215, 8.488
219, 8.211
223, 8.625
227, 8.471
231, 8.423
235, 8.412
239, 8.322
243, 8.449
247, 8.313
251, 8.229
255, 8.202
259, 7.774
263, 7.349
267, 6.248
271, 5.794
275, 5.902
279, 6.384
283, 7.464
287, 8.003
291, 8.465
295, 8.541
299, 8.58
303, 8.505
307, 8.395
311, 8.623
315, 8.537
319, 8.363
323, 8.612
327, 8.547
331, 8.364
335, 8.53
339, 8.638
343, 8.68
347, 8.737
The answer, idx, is 5.9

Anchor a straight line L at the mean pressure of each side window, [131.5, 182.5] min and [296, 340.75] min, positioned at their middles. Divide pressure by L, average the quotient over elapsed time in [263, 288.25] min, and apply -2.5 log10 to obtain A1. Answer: 0.28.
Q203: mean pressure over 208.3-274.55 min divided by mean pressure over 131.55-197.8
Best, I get 0.9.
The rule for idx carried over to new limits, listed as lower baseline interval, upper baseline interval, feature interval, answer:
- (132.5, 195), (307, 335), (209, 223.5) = 0.4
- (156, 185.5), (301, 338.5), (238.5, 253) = 0.5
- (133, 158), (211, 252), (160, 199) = -0.8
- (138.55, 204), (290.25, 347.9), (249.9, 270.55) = 2.9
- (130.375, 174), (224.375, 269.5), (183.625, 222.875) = -0.9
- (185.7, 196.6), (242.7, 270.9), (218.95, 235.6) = -0.8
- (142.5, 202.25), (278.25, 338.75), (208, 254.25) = 0.8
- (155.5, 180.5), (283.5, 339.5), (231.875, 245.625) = 0.4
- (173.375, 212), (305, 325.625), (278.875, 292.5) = 1.3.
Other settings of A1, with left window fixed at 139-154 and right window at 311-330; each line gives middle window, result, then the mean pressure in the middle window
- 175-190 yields 0.00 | 8.66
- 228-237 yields 0.02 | 8.42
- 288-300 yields 0.01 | 8.48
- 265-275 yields 0.39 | 6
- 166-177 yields -0.02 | 8.81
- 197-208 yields 0.02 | 8.51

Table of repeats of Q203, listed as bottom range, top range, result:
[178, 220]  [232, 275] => 0.89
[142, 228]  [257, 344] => 0.92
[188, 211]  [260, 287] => 0.78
